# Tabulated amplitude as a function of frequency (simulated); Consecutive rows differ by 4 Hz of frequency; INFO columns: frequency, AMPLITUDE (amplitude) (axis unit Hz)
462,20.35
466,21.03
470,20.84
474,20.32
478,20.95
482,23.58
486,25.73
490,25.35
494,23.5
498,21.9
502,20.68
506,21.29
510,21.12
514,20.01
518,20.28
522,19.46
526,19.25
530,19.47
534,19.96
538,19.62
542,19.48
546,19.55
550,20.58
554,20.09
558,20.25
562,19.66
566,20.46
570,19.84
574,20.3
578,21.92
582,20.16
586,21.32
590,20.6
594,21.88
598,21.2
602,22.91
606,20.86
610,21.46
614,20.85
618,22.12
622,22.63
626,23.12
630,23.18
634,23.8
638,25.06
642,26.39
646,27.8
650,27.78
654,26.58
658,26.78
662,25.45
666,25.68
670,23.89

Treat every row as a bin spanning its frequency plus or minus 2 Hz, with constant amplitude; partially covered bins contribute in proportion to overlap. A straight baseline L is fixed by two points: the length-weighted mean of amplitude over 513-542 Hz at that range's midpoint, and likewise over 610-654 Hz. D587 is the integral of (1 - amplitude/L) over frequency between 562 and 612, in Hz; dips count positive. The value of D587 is 2.8 Hz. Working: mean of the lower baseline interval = 19.7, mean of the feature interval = 21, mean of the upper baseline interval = 24.3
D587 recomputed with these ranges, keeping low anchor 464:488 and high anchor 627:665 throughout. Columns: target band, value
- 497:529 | 3.4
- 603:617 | 2.1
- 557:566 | 1.5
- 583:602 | 2.5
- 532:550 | 2.9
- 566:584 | 2.7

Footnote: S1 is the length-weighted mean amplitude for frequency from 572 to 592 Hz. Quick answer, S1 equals 20.9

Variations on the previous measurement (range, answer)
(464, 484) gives 21.3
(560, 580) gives 20.4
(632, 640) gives 24.4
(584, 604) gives 21.6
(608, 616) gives 21.2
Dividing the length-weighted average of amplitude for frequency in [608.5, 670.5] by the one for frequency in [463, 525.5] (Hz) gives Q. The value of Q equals 1.1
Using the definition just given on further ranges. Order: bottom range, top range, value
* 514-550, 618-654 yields 1.26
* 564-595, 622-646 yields 1.18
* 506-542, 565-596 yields 1.04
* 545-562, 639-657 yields 1.34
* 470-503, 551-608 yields 0.92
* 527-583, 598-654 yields 1.18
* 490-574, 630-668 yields 1.27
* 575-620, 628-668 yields 1.21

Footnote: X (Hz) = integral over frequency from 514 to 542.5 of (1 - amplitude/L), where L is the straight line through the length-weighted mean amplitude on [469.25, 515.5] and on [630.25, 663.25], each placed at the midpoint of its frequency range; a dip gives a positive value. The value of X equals 4.2 Hz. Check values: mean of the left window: 22.2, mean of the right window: 26.1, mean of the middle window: 19.7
